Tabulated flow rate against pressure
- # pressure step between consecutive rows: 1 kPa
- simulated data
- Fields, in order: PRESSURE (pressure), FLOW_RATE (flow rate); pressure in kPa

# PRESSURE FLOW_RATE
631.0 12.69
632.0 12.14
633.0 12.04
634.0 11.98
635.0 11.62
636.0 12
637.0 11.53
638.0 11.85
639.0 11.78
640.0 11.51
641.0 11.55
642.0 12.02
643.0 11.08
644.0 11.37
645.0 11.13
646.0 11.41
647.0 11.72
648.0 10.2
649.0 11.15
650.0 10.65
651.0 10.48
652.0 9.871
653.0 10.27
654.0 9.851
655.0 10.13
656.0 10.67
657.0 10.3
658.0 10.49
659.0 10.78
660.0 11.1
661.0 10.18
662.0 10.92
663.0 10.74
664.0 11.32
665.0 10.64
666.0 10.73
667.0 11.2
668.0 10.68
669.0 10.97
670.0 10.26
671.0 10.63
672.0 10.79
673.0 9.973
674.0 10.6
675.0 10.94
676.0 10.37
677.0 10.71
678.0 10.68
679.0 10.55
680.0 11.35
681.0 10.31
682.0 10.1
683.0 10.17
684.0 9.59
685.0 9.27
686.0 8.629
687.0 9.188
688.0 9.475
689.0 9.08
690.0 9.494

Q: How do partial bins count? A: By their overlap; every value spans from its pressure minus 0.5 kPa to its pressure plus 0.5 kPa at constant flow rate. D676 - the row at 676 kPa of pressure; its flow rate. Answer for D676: 10.37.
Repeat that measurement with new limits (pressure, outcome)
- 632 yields 12.14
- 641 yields 11.55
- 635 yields 11.62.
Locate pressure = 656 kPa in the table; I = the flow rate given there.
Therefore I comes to 10.67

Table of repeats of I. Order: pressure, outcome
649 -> 11.15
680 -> 11.35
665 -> 10.64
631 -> 12.69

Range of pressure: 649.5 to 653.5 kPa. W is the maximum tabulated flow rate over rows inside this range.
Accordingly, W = 10.65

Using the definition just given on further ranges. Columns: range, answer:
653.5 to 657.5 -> 10.67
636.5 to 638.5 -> 11.85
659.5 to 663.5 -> 11.1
